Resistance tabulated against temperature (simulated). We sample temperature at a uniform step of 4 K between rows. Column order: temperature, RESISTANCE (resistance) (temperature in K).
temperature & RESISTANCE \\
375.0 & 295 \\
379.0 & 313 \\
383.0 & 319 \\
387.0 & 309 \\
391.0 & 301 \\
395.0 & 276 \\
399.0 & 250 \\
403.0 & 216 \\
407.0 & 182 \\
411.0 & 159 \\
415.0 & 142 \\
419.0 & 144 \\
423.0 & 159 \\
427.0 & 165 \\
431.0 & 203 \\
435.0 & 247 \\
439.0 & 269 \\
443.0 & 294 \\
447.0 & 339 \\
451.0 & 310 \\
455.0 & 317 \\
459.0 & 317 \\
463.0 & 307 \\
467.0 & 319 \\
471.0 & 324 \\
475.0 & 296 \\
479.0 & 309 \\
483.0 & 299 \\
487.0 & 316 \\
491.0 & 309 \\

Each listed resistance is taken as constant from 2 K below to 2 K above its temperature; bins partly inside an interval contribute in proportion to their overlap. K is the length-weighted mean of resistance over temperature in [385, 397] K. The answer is 295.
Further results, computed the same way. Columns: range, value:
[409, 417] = 150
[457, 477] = 313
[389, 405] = 261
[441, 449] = 316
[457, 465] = 312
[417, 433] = 168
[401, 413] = 186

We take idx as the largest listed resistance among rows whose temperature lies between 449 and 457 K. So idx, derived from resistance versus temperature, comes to 317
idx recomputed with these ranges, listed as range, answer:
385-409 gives 309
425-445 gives 294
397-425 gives 250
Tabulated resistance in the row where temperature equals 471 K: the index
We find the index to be 324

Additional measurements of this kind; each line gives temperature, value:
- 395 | 276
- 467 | 319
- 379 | 313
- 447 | 339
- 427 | 165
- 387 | 309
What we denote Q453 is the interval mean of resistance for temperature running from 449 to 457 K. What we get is 314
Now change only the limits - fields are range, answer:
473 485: 301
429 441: 240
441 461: 315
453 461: 317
